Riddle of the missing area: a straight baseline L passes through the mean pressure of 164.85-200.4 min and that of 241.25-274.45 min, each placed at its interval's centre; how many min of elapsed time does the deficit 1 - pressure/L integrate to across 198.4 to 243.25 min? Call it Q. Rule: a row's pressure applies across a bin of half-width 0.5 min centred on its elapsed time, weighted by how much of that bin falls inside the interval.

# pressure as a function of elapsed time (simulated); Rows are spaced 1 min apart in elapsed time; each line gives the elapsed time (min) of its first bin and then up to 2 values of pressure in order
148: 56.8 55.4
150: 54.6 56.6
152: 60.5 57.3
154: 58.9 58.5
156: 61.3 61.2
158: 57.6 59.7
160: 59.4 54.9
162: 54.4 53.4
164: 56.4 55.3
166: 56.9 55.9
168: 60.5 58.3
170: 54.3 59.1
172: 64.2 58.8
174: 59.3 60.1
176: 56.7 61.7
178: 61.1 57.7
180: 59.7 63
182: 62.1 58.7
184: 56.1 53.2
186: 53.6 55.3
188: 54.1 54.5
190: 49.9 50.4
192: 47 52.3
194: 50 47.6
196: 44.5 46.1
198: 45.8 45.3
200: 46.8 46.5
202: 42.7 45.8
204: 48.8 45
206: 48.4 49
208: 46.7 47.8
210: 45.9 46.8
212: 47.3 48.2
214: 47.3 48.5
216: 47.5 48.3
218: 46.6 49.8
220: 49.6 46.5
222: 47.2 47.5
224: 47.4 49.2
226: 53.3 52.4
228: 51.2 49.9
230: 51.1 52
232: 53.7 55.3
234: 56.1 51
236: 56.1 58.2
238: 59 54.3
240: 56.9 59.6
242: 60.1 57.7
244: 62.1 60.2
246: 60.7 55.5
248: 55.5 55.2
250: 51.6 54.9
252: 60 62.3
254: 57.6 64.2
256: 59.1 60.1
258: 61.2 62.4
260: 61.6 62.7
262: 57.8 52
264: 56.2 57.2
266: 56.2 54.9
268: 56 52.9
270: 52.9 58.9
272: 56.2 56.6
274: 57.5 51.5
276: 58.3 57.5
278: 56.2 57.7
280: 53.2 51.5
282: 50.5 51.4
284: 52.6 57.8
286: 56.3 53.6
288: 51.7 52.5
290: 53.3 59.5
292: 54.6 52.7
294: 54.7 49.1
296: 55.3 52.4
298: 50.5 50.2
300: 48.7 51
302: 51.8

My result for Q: 4.92 min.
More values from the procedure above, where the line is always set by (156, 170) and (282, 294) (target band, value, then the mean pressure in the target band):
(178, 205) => 2.4 min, 51.5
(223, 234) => 0.8 min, 51.6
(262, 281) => -0.4 min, 55.6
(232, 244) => -0.3 min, 56.9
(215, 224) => 1.3 min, 47.9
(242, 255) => -0.7 min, 58.1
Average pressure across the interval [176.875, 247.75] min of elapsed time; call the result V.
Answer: 51.9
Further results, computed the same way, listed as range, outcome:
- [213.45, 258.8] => 54.3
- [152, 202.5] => 55.2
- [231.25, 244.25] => 56.7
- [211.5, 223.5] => 47.9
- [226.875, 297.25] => 56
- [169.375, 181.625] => 59.7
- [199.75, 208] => 46.6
